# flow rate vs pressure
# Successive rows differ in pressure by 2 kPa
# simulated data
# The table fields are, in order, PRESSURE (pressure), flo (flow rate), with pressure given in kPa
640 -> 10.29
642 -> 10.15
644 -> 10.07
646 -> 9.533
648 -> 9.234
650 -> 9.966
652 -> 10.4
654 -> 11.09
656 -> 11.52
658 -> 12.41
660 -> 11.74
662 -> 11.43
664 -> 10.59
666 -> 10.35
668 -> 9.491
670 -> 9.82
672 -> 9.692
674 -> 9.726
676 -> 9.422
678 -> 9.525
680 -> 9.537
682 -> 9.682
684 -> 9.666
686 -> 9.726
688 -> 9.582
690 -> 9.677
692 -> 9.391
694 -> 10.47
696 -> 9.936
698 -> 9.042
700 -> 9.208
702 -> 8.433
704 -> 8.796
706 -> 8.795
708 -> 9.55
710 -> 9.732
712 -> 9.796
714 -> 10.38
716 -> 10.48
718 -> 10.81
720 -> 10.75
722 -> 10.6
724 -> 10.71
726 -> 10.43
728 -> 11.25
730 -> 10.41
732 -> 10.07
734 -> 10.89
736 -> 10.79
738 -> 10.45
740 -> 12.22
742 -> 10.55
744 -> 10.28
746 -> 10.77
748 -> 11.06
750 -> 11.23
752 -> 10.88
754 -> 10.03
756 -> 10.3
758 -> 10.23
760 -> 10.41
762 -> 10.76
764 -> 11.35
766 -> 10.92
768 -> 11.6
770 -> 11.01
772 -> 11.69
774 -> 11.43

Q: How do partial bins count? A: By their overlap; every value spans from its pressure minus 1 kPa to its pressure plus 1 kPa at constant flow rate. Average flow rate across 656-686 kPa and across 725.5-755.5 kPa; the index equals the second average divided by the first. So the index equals 1.0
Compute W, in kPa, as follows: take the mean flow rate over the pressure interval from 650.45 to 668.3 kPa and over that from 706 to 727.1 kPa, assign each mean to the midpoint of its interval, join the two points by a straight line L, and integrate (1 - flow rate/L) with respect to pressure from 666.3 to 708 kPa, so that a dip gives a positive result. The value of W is 4.5 kPa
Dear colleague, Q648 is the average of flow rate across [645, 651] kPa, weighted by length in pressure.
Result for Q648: 9.58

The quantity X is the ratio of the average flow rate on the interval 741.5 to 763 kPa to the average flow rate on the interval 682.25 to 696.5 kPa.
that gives 1.08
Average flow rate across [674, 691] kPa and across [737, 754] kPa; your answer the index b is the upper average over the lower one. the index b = 1.13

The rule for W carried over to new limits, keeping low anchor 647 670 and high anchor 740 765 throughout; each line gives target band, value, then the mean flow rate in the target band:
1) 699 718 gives 2.1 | 9.53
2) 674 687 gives 1.3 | 9.6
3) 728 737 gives 0.1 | 10.6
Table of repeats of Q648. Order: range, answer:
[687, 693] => 9.55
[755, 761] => 10.3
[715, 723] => 10.7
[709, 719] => 10.2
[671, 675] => 9.71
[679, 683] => 9.61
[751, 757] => 10.4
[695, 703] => 9.15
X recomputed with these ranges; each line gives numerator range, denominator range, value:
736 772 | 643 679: 1.05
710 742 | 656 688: 1.04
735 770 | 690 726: 1.10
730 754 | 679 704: 1.14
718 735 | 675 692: 1.11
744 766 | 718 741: 0.99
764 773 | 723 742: 1.05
